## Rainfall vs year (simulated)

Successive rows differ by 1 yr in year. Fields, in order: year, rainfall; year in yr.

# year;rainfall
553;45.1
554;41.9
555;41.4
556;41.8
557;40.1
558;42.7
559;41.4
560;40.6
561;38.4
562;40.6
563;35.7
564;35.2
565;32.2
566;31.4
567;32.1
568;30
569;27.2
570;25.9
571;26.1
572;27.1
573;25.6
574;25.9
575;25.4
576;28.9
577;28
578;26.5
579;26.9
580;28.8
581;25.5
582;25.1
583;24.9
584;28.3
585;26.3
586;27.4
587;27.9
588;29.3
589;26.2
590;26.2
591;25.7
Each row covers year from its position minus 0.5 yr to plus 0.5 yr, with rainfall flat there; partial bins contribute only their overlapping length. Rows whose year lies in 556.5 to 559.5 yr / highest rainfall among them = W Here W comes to 42.7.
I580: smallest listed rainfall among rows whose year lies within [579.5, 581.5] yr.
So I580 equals 25.5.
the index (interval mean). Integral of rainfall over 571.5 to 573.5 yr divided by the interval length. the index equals 26.4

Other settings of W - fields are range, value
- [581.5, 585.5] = 28.3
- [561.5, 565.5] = 40.6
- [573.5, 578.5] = 28.9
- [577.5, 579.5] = 26.9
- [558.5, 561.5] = 41.4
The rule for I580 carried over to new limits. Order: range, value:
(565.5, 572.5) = 25.9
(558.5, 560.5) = 40.6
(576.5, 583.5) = 24.9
